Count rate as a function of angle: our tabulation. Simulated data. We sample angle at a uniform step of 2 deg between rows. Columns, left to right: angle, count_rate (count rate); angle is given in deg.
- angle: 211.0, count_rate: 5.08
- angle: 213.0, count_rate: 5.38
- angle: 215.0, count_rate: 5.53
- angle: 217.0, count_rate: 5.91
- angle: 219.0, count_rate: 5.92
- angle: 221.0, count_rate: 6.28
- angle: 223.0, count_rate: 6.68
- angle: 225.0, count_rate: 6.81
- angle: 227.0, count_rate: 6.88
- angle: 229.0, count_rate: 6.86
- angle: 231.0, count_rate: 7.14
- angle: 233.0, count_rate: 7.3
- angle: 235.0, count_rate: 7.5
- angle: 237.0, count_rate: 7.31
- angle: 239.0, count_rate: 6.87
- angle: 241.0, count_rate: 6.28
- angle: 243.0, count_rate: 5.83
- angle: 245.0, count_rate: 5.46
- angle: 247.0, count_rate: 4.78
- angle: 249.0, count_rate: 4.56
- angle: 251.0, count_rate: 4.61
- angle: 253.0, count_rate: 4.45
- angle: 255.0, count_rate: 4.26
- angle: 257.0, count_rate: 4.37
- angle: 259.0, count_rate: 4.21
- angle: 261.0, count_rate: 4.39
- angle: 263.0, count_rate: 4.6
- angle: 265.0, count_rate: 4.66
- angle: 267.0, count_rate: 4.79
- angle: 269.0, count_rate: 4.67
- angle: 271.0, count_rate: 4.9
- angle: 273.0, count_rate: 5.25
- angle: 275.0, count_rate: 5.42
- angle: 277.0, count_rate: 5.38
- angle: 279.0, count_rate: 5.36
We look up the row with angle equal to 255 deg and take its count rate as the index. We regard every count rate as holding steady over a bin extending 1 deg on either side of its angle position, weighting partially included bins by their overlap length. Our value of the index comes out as 4.26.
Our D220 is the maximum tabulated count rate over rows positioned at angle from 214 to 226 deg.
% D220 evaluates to 6.81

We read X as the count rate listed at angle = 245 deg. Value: 5.46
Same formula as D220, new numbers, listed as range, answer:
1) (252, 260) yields 4.45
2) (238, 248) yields 6.87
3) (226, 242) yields 7.5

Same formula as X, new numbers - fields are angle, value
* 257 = 4.37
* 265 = 4.66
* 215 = 5.53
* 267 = 4.79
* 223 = 6.68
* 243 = 5.83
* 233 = 7.3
